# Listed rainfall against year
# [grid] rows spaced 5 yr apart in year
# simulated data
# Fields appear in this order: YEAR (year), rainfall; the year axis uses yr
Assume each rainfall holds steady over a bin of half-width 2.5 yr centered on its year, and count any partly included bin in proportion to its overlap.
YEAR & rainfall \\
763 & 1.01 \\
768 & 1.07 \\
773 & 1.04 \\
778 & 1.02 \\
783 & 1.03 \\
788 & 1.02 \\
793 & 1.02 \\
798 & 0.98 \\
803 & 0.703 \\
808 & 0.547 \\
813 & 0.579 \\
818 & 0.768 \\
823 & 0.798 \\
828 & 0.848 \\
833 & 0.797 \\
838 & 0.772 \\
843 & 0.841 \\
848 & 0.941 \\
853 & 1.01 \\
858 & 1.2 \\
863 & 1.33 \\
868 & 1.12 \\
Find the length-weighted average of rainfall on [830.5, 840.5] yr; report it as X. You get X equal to 0.785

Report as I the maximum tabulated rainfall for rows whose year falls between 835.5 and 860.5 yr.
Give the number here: 1.2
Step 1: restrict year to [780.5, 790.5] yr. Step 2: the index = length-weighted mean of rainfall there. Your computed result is 1.02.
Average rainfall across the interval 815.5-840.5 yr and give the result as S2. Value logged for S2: 0.797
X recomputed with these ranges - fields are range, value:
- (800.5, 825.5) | 0.679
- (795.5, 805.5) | 0.841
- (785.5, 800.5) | 1.01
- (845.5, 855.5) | 0.975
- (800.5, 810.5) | 0.625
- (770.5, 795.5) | 1.03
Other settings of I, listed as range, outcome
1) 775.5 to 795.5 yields 1.03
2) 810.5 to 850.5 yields 0.941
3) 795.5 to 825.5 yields 0.98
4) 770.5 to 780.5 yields 1.04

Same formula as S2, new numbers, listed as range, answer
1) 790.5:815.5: 0.766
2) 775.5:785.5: 1.02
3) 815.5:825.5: 0.783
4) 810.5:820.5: 0.673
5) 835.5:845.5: 0.807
